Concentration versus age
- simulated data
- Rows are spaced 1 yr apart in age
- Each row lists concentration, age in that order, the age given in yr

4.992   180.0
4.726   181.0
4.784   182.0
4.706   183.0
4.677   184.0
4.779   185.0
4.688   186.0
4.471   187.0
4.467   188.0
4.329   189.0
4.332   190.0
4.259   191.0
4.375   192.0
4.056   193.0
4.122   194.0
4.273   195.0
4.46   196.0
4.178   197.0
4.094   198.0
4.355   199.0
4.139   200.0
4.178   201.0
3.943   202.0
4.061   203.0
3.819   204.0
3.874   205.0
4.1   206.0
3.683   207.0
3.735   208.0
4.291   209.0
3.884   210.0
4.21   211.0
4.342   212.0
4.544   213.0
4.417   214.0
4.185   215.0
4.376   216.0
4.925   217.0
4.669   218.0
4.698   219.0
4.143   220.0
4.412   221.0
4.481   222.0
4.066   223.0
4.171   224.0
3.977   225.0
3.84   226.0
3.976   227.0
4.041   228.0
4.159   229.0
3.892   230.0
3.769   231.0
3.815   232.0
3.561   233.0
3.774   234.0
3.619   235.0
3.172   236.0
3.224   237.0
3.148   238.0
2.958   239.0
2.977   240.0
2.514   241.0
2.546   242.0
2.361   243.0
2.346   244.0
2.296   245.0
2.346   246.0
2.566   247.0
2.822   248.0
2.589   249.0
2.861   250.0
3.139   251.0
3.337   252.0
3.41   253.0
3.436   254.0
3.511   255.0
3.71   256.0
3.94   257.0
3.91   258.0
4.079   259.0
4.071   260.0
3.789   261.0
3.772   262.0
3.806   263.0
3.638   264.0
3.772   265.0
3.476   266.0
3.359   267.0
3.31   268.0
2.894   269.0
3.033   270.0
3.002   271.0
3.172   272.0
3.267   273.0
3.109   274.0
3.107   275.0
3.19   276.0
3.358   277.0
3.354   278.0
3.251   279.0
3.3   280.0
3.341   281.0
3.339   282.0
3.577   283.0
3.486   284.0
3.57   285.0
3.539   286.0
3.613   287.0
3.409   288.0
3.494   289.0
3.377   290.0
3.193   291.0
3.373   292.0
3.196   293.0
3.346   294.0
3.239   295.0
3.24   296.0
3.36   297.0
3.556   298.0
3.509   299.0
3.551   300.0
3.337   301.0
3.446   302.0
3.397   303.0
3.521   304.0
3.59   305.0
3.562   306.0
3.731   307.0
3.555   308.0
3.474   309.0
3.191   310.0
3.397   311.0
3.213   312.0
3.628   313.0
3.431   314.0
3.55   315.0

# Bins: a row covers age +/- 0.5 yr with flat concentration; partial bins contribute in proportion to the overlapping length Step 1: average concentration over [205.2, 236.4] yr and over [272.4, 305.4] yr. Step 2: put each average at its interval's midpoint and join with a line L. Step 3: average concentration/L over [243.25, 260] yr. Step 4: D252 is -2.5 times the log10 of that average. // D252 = 0.19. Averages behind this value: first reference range 4.1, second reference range 3.38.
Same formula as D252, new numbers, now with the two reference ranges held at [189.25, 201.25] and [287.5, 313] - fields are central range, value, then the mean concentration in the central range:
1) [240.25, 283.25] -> 0.150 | 3.23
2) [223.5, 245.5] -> 0.169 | 3.37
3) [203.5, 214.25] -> 0.015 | 4.07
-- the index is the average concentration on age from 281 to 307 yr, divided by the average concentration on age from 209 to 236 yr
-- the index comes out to 0.83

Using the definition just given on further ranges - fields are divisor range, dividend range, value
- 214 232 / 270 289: 0.79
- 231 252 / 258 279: 1.16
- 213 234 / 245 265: 0.81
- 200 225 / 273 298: 0.80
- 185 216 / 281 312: 0.82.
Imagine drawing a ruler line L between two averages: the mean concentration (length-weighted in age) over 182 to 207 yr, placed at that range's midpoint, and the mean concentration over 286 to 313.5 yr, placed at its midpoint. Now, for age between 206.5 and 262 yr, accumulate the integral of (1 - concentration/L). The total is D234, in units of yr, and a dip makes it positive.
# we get 4.4 yr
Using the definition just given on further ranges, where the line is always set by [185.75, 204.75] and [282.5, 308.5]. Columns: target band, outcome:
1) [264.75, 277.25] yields 1.4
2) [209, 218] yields -0.6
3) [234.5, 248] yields 3.8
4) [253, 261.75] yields -0.1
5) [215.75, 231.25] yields -0.8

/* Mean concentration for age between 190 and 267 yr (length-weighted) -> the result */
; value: 3.76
